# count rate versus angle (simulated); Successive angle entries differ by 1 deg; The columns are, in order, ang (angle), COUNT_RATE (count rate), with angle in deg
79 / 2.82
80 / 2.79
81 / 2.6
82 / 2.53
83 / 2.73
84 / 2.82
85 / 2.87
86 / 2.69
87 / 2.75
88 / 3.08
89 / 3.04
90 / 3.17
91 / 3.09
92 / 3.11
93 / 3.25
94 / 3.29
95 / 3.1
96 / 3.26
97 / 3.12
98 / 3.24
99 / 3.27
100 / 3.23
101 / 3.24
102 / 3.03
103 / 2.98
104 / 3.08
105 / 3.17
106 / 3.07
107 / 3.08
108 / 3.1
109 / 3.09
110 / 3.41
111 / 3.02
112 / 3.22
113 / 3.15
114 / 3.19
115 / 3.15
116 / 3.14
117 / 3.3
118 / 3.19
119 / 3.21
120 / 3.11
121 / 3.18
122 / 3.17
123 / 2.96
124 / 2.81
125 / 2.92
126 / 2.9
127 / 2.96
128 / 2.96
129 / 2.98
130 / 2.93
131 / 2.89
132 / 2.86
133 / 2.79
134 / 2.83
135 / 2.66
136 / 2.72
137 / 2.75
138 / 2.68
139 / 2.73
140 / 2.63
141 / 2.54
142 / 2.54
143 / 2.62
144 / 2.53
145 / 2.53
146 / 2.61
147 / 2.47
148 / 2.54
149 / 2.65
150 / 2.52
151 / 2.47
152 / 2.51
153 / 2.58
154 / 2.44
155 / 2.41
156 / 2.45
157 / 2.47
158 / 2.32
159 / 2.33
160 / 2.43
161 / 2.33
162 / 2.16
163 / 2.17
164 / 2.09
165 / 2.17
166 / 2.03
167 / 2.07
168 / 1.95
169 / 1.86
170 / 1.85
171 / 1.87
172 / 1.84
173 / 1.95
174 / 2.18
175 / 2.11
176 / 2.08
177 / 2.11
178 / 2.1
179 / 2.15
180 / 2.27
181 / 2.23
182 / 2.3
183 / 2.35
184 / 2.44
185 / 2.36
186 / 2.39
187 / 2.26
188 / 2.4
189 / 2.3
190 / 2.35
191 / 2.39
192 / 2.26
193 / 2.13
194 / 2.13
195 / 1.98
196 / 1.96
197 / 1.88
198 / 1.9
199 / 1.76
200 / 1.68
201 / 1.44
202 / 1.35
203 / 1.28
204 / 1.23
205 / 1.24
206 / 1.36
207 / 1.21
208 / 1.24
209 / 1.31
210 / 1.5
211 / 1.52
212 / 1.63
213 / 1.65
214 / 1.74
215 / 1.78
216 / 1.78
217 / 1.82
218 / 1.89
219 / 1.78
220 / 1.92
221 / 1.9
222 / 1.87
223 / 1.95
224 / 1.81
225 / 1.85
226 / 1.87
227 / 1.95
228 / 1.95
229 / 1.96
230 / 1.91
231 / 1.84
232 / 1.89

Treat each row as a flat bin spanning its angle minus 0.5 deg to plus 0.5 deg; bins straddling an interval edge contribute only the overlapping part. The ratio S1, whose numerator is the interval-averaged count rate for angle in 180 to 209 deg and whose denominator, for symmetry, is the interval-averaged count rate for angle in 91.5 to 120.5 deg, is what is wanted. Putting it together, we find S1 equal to 0.61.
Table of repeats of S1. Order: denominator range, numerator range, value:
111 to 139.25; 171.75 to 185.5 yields 0.73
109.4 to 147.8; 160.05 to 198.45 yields 0.74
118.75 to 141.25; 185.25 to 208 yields 0.64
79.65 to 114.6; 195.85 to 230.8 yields 0.55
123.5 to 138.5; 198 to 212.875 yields 0.50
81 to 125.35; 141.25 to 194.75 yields 0.74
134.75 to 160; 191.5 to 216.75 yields 0.64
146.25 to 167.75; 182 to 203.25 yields 0.87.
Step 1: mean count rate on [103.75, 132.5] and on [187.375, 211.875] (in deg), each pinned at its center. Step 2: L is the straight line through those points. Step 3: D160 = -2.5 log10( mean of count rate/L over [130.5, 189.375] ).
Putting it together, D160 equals 0.00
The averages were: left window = 3.08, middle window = 2.37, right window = 1.74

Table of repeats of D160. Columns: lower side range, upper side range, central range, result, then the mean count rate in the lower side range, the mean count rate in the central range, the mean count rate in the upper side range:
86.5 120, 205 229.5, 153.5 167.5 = 0.07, 3.15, 2.28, 1.71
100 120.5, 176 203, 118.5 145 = 0.01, 3.15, 2.83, 2.09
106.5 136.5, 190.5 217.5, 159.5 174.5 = 0.11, 3.03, 2.06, 1.67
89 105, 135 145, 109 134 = -0.07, 3.16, 3.05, 2.63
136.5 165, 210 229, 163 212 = 0.10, 2.48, 1.93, 1.81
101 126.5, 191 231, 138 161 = 0.04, 3.11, 2.51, 1.74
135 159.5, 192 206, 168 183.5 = 0.00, 2.55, 2.08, 1.7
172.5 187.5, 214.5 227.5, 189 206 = 0.15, 2.22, 1.81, 1.86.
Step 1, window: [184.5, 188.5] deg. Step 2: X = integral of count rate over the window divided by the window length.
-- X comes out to 2.35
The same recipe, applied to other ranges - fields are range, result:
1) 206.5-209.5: 1.25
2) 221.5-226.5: 1.87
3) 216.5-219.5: 1.83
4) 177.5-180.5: 2.17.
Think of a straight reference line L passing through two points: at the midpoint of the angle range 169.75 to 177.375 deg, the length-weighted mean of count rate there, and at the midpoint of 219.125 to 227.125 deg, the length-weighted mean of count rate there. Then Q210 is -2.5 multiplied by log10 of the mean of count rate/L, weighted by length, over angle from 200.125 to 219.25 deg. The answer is 0.25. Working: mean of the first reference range 2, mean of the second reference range 1.88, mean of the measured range 1.51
